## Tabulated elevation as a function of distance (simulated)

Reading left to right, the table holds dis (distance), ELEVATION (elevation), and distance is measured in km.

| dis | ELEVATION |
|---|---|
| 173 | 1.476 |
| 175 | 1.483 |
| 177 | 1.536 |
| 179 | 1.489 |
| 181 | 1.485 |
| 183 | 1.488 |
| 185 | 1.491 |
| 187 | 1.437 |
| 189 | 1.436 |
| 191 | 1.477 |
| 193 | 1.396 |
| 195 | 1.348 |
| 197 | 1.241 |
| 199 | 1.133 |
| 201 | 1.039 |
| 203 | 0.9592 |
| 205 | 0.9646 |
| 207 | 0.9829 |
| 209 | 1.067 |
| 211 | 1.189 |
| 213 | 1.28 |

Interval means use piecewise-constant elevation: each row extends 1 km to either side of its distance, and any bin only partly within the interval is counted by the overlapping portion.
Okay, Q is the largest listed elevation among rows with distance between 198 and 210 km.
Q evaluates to 1.133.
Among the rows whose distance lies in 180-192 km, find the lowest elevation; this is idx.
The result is 1.436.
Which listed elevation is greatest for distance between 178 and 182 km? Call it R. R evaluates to 1.489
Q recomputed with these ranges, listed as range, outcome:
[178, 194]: 1.491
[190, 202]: 1.477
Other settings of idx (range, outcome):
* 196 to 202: 1.039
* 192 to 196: 1.348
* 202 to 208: 0.9592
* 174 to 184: 1.483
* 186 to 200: 1.133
